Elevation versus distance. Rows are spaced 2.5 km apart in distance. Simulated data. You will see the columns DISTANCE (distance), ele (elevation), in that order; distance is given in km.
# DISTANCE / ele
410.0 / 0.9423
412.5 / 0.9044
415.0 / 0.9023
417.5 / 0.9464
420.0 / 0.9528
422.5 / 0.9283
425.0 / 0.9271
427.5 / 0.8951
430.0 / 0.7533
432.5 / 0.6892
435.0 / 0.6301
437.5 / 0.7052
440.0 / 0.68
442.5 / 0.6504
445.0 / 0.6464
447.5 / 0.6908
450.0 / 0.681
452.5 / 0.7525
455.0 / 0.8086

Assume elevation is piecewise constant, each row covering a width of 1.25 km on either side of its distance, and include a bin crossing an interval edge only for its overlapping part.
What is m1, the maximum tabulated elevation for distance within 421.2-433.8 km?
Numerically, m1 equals 0.9283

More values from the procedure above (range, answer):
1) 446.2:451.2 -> 0.6908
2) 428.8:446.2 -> 0.7533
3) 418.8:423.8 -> 0.9528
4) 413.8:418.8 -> 0.9464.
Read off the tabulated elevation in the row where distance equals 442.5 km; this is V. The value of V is 0.6504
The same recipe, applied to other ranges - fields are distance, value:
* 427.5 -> 0.8951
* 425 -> 0.9271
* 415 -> 0.9023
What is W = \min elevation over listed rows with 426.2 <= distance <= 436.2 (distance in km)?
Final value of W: 0.6301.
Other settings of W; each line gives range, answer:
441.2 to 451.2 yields 0.6464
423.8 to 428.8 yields 0.8951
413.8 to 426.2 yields 0.9023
